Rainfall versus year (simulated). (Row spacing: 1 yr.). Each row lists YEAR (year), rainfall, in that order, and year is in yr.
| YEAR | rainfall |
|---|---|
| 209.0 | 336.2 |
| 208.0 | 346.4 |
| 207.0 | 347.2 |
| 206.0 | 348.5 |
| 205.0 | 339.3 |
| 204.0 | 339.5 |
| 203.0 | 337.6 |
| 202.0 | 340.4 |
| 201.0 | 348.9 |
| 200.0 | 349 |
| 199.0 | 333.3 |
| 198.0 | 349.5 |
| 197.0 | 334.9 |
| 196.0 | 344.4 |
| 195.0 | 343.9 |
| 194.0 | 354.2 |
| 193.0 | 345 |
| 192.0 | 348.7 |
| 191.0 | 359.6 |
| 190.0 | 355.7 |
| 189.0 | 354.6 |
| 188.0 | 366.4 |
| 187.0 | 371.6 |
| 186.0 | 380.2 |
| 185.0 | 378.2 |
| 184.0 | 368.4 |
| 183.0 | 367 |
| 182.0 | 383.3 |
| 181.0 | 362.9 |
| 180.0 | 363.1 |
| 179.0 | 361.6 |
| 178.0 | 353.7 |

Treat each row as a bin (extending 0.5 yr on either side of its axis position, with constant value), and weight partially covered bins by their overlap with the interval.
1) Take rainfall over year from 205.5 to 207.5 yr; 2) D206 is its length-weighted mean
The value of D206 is 348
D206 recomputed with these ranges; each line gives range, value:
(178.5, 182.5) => 368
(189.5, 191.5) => 358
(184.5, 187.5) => 377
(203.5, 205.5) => 339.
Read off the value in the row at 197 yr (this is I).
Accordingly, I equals 334.9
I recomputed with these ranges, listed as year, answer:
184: 368.4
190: 355.7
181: 362.9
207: 347.2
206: 348.5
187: 371.6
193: 345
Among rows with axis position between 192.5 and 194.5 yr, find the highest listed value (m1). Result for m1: 354.2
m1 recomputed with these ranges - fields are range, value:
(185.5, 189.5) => 380.2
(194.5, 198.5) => 349.5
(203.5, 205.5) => 339.5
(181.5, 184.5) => 383.3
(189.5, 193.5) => 359.6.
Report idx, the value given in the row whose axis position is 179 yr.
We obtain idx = 361.6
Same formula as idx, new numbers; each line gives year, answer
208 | 346.4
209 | 336.2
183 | 367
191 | 359.6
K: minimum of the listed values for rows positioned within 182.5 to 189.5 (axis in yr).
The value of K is 354.6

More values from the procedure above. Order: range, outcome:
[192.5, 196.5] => 343.9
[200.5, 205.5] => 337.6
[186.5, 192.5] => 348.7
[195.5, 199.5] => 333.3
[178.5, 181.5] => 361.6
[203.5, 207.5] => 339.3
